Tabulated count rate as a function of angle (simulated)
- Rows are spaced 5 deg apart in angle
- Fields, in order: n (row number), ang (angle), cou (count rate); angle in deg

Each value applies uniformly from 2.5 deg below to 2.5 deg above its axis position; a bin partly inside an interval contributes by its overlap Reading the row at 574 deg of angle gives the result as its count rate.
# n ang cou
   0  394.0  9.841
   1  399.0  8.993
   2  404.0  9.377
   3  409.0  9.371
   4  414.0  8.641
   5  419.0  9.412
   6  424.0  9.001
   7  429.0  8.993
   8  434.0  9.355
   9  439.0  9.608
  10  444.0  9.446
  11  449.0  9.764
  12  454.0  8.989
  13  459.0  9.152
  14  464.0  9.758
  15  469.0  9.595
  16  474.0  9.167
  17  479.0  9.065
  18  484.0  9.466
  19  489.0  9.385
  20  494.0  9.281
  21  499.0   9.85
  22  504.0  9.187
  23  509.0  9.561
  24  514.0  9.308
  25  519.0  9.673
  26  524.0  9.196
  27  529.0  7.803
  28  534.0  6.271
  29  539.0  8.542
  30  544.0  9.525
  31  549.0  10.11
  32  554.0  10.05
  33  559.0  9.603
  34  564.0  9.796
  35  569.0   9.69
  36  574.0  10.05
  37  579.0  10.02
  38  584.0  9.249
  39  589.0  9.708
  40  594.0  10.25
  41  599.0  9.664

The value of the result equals 10.05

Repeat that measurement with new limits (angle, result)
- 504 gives 9.187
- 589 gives 9.708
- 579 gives 10.02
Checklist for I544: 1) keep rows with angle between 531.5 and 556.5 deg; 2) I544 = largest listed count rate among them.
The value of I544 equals 10.11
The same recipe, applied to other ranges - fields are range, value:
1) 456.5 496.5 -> 9.758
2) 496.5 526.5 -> 9.85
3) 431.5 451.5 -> 9.764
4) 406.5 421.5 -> 9.412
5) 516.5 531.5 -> 9.673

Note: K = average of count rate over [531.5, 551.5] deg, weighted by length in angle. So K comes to 8.61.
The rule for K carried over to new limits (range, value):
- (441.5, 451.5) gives 9.6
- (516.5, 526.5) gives 9.43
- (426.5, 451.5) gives 9.43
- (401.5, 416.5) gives 9.13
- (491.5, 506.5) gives 9.44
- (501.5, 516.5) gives 9.35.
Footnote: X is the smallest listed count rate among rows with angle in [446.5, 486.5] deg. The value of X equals 8.989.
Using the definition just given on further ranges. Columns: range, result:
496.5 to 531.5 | 7.803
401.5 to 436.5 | 8.641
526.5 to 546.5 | 6.271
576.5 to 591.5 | 9.249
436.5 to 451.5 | 9.446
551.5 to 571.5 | 9.603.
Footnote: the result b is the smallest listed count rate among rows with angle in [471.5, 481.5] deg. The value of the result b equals 9.065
